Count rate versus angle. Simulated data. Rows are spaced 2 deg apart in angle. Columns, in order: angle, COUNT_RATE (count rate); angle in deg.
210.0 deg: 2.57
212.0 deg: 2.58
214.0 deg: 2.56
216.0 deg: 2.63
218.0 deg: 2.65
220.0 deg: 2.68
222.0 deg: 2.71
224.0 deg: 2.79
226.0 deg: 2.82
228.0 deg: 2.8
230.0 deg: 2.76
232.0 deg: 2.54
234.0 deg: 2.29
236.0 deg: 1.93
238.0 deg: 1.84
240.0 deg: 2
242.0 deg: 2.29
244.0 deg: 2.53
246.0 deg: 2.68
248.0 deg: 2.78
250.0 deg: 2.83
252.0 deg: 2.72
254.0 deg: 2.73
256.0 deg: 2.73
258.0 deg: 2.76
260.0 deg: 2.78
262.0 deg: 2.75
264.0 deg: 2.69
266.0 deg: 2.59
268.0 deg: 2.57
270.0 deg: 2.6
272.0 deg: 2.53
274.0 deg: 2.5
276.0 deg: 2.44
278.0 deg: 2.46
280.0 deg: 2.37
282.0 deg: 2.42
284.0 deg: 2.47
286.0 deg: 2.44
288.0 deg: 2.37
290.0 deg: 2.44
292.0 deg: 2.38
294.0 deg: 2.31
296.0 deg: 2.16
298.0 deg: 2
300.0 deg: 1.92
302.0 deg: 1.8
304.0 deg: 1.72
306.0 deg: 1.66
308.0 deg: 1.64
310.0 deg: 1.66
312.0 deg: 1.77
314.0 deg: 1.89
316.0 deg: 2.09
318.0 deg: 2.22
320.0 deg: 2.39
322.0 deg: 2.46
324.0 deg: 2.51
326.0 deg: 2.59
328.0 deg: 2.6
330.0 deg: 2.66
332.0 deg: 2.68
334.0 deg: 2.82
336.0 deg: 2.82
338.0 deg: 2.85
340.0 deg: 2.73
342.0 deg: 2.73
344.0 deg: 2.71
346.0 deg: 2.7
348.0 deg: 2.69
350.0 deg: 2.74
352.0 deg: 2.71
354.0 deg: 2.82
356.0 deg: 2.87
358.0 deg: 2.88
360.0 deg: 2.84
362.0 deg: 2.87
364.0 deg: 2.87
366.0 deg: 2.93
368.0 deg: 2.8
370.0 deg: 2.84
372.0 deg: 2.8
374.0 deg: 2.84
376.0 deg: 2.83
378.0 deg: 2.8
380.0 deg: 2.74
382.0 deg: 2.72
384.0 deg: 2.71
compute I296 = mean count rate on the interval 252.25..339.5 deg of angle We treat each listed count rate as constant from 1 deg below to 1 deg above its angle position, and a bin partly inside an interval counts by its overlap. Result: 2.38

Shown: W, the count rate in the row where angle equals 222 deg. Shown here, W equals 2.71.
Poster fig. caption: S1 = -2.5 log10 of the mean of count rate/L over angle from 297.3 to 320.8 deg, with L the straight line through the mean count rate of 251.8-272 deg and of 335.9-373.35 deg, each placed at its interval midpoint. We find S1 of 0.404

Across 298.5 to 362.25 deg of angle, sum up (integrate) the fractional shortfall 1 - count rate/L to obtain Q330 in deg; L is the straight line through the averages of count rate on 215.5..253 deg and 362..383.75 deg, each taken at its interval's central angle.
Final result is 7.1 deg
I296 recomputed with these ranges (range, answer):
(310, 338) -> 2.41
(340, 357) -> 2.75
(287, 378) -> 2.48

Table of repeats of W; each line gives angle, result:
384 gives 2.71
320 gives 2.39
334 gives 2.82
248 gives 2.78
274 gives 2.5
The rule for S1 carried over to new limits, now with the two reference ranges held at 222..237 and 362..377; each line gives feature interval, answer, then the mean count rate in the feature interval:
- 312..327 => 0.21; 2.27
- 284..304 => 0.23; 2.19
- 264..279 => 0.05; 2.54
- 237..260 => 0.03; 2.55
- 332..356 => 0.01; 2.76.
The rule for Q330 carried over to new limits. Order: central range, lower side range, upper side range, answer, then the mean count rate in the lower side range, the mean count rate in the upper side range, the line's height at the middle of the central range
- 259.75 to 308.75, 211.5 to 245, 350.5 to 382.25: 5.70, 2.49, 2.82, 2.63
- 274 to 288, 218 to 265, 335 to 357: 1.15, 2.59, 2.76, 2.65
